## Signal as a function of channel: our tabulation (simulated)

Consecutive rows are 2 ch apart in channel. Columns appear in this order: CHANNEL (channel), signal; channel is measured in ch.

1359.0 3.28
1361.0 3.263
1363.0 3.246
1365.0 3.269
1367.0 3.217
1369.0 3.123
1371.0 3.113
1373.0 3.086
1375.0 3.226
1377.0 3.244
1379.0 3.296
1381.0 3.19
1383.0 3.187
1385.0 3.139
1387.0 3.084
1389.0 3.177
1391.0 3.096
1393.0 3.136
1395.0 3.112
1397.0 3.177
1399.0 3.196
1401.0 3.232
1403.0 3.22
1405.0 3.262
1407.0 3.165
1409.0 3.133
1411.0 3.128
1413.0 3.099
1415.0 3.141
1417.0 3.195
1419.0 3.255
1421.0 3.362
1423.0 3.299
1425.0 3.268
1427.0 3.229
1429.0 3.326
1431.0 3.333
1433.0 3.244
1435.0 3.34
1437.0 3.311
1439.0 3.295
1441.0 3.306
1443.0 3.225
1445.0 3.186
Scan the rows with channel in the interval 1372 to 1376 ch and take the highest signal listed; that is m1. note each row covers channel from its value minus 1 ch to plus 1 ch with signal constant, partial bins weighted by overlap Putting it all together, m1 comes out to 3.226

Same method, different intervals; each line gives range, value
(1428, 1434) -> 3.333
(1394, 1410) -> 3.262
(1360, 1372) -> 3.269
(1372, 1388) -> 3.296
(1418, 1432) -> 3.362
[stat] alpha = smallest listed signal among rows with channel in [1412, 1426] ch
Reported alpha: 3.099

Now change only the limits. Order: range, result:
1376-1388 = 3.084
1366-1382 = 3.086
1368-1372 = 3.113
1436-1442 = 3.295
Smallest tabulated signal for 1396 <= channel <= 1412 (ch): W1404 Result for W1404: 3.128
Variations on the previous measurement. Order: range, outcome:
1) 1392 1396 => 3.112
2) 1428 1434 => 3.244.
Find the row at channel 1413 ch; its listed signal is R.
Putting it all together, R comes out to 3.099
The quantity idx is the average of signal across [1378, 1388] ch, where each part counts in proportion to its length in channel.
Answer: 3.18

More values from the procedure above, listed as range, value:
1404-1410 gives 3.19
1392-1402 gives 3.17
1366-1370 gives 3.17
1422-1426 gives 3.28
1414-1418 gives 3.17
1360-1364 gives 3.25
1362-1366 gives 3.26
